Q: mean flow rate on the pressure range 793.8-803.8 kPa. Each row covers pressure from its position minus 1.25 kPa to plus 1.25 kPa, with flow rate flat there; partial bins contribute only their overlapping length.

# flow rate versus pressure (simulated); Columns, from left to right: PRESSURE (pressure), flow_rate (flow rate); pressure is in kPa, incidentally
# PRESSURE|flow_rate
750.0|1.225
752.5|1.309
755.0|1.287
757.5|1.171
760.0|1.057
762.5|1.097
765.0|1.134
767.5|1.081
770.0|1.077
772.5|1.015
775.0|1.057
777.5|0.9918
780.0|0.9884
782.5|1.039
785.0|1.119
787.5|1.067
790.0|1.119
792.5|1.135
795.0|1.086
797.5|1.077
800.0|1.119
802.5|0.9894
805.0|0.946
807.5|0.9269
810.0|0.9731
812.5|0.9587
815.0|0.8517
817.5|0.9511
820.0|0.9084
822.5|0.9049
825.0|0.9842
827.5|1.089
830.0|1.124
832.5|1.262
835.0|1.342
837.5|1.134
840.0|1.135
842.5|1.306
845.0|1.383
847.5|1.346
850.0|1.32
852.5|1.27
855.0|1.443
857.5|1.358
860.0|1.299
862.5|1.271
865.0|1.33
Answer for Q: 1.07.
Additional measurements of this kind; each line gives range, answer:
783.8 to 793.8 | 1.11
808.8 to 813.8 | 0.965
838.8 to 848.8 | 1.29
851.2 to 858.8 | 1.36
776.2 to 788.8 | 1.04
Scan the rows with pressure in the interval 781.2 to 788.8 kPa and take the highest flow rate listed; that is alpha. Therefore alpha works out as 1.119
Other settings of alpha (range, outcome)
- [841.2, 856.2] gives 1.443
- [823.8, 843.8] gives 1.342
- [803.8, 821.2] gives 0.9731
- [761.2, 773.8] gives 1.134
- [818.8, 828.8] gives 1.089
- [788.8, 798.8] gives 1.135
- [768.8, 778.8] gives 1.077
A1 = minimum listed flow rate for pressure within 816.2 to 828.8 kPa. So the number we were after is 0.9049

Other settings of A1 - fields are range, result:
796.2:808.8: 0.9269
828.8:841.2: 1.124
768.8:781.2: 0.9884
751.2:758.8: 1.171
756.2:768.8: 1.057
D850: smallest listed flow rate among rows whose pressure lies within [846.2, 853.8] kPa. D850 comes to 1.27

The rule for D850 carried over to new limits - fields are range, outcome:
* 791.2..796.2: 1.086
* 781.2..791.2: 1.039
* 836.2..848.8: 1.134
